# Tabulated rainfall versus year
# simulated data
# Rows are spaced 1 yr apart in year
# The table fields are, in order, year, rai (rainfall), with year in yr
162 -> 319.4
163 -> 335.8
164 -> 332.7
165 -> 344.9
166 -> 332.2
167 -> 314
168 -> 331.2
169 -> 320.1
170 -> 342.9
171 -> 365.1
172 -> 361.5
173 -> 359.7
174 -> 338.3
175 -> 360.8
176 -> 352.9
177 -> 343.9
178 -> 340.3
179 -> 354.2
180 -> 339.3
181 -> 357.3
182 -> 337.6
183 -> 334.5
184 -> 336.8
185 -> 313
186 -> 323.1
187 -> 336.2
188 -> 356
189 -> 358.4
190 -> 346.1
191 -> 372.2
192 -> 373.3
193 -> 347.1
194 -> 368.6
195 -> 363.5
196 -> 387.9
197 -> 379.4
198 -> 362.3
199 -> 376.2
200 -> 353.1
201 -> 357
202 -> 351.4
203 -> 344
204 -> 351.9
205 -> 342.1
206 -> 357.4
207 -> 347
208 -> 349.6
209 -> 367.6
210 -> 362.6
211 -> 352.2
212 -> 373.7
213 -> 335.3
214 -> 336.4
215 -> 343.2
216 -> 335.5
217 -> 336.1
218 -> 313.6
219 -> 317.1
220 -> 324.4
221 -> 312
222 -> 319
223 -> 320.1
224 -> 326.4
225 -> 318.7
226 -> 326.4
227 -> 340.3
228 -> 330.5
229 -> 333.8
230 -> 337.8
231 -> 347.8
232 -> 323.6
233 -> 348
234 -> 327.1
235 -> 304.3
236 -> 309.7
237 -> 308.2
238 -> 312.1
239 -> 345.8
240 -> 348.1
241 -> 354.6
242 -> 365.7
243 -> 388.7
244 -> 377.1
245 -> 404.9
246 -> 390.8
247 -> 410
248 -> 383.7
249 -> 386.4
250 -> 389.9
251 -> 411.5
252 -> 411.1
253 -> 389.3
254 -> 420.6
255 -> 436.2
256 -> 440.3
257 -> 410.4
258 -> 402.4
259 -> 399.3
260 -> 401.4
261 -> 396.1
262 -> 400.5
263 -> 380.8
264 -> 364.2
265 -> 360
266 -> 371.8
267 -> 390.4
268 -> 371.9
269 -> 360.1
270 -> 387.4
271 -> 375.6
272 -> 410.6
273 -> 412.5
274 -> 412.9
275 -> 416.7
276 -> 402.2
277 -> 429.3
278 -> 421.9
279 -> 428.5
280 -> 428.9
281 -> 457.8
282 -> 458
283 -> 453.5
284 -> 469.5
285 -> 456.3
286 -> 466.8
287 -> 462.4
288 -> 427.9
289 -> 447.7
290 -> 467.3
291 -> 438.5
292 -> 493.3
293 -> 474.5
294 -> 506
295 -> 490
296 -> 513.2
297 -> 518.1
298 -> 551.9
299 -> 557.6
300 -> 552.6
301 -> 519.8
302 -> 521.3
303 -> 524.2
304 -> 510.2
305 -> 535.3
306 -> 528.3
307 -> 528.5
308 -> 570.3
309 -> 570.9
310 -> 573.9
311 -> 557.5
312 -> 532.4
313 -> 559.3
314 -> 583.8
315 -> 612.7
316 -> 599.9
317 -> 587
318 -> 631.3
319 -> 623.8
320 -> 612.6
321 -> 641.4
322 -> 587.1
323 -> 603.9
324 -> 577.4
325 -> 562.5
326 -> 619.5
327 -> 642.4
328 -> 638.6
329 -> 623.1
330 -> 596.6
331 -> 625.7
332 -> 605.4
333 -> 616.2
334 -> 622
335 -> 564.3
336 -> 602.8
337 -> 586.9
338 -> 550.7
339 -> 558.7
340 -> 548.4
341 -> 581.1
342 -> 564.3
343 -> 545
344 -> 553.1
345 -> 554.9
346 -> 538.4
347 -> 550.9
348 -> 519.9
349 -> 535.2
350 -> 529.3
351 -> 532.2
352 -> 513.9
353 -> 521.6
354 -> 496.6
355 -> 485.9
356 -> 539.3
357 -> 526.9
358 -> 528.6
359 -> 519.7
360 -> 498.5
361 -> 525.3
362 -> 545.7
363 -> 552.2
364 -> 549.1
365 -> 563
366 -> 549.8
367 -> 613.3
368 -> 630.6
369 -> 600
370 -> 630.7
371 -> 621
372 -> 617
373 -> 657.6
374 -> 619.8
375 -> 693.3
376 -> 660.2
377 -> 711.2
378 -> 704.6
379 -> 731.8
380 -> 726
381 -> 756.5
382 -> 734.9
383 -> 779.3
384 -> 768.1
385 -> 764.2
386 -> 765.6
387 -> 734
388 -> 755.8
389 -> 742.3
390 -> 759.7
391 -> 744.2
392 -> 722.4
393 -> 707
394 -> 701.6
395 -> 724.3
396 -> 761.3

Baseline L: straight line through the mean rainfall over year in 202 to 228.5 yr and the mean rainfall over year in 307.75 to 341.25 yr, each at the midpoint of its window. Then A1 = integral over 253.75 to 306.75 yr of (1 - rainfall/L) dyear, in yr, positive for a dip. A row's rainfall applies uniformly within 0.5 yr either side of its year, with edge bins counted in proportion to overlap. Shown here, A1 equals 4.8 yr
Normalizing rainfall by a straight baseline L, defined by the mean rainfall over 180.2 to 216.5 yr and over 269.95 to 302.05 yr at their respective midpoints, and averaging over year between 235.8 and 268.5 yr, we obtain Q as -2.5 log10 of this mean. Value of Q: 0.10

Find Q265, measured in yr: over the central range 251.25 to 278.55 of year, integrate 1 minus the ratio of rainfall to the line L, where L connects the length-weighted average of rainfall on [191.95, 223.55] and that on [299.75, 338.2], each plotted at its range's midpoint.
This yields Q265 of 4.0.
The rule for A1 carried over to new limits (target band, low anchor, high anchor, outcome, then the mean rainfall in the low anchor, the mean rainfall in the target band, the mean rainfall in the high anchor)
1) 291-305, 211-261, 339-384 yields -1.2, 358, 516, 592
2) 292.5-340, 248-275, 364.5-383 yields -4.2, 396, 572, 660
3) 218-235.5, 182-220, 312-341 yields 3.2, 350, 327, 598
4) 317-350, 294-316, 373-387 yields 1.3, 544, 586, 722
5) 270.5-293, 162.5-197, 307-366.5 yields 2.4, 347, 439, 568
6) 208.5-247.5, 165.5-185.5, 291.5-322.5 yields 7.7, 342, 342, 554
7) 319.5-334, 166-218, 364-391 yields -0.4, 349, 611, 687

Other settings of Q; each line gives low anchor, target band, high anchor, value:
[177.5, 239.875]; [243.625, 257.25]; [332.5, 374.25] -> 0.00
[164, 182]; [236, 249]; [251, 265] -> 0.08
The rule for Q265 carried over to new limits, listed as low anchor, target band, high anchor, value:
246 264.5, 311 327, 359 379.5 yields -2.4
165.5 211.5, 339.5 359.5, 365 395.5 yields 3.3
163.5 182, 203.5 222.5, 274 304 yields 2.3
